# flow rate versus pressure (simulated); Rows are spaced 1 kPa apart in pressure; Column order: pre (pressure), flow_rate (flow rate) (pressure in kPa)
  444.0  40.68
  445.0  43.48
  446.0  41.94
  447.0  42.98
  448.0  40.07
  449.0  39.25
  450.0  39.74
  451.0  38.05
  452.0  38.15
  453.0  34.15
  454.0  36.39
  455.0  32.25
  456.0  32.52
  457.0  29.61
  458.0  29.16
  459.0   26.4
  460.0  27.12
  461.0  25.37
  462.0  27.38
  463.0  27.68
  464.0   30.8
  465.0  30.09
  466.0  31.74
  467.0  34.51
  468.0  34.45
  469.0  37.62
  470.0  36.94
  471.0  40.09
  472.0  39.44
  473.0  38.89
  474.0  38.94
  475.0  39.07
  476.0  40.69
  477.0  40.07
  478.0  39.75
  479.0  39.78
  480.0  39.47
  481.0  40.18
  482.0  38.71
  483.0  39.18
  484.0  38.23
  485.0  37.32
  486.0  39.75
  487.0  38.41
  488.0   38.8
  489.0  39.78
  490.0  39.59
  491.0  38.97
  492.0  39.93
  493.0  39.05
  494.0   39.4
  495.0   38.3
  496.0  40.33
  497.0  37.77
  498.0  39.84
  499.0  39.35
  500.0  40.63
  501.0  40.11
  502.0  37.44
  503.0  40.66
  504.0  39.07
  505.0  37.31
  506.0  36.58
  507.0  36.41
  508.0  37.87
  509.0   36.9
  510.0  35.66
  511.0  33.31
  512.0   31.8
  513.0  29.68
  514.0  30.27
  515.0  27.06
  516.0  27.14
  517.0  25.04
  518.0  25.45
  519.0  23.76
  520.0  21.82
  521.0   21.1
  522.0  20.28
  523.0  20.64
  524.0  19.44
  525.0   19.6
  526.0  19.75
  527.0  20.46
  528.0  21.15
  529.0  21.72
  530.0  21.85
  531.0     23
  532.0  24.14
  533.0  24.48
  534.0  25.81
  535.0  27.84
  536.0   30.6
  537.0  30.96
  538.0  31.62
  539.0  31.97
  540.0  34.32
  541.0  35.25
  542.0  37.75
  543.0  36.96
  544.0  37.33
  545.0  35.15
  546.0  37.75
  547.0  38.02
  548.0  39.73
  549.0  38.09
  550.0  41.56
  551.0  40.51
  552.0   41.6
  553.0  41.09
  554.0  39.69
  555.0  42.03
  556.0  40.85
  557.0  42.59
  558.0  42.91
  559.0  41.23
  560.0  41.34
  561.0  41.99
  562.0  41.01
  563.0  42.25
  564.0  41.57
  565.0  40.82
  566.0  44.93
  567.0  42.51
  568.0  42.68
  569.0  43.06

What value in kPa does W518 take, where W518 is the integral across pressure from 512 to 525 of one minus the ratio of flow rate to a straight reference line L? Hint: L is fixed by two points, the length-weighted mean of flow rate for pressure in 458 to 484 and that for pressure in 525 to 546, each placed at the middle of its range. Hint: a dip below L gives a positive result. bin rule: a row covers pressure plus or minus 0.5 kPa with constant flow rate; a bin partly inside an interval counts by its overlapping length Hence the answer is 2.6 kPa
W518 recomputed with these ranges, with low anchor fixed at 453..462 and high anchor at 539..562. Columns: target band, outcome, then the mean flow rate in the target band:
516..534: 7.1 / 22.2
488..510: -3.0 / 38.8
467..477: -2.2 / 38.3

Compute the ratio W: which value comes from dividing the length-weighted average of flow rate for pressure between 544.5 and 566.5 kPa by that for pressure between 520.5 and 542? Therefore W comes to 1.61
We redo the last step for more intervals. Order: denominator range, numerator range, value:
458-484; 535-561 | 1.07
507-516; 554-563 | 1.27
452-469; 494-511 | 1.23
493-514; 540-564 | 1.07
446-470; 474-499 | 1.17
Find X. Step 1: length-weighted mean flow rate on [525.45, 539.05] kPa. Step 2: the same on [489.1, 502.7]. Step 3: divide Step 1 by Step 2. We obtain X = 0.64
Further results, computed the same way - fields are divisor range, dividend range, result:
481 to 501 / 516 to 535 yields 0.57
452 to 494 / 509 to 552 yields 0.82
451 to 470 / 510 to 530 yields 0.77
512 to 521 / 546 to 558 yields 1.54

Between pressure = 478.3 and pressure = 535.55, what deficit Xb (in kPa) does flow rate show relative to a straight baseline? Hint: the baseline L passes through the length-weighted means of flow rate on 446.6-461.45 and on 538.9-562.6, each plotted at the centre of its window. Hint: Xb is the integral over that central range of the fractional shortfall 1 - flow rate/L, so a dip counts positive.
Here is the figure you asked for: 6.70 kPa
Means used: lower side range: 34.1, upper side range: 39.3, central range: 32.4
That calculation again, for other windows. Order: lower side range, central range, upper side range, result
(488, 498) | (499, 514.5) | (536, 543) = 0.5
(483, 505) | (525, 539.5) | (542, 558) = 5.2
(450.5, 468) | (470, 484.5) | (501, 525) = -3.9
